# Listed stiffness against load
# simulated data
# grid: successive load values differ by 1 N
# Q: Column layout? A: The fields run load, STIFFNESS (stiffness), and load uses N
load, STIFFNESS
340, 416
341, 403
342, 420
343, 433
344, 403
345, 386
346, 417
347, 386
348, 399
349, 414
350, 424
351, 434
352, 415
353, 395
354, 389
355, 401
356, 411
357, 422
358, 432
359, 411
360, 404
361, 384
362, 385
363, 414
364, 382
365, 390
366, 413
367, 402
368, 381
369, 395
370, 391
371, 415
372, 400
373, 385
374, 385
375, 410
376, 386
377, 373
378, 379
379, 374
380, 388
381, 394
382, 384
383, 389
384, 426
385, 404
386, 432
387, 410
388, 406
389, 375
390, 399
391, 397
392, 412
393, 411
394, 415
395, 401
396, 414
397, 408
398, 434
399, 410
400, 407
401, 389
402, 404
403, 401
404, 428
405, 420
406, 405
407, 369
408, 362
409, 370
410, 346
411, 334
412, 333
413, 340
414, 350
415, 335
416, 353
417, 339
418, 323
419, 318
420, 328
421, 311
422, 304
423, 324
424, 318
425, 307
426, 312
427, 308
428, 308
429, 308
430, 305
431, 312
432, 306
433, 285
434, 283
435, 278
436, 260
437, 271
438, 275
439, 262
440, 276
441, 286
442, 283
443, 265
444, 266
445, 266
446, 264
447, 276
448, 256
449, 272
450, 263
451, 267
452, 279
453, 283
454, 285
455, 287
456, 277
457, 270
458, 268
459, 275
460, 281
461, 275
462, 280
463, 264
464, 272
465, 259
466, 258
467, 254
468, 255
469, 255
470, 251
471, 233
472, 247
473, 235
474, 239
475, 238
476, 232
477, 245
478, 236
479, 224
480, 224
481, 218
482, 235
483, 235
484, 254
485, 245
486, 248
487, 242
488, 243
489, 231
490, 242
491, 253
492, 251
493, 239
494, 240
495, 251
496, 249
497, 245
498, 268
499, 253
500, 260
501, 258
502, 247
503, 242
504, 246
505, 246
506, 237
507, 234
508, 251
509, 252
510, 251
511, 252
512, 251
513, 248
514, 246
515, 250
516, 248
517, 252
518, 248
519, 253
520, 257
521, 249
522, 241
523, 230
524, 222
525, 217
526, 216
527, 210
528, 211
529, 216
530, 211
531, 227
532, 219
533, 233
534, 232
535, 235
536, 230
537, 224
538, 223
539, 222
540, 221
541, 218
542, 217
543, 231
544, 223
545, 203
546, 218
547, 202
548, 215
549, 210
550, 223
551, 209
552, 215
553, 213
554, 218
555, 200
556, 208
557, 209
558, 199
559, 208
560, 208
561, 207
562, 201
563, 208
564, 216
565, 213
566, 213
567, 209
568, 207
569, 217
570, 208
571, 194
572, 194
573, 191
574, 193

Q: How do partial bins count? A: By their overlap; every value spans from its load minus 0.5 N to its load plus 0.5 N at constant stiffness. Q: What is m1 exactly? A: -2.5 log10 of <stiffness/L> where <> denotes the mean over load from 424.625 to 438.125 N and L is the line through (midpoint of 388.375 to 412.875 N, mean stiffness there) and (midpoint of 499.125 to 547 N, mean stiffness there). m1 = 0.20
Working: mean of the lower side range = 393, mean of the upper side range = 234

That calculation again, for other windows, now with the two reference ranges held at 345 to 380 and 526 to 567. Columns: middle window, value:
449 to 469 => 0.12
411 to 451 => 0.12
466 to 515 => 0.11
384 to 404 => -0.11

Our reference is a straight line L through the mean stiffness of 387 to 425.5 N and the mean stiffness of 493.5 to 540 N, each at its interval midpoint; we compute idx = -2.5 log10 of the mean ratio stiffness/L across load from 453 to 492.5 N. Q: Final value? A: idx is 0.159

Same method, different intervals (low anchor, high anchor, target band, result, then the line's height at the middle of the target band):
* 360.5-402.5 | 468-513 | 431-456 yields 0.130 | 311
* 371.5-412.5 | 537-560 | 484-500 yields 0.131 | 279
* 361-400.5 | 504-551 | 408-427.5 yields 0.085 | 357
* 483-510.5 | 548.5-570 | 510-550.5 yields -0.008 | 227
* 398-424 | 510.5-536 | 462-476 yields 0.178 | 296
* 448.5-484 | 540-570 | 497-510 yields -0.053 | 238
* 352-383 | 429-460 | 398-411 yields -0.157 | 339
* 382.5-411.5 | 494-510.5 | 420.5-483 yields 0.185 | 321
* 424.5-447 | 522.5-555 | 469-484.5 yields 0.096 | 259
